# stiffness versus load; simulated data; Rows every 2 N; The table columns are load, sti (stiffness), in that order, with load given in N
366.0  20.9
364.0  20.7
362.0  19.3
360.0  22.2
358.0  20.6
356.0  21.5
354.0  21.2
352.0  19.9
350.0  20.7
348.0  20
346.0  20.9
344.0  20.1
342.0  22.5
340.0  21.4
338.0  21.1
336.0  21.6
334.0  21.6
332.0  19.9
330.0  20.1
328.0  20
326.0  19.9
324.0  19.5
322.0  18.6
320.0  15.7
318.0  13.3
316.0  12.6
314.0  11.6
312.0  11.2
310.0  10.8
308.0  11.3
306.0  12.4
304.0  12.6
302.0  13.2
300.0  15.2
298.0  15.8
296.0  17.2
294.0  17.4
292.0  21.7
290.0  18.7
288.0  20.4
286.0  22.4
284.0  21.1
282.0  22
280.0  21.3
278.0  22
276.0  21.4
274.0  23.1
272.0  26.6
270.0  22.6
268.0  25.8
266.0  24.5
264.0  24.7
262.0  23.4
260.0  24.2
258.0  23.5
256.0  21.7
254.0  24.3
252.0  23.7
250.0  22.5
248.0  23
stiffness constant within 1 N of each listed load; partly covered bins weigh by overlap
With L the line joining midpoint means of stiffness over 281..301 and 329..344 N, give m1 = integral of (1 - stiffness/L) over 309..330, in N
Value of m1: 5.0 N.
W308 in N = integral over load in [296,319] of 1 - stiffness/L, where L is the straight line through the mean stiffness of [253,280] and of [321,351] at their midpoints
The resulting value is 9.4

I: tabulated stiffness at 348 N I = 20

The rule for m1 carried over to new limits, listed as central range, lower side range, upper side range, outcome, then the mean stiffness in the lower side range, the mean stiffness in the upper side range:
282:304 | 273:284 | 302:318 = -1.0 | 21.9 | 12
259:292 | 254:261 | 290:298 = -2.9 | 23.3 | 18.4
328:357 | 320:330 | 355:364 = -1.2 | 19.2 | 20.9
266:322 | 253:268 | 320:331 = 9.9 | 23.9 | 19.3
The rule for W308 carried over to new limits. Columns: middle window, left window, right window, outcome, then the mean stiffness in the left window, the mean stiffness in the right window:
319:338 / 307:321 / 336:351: -3.62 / 12.4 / 21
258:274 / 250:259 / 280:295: -1.51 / 23.2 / 20.6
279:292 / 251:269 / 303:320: -2.10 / 24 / 12.2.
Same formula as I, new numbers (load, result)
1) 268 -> 25.8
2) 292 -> 21.7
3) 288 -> 20.4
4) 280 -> 21.3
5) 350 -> 20.7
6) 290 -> 18.7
